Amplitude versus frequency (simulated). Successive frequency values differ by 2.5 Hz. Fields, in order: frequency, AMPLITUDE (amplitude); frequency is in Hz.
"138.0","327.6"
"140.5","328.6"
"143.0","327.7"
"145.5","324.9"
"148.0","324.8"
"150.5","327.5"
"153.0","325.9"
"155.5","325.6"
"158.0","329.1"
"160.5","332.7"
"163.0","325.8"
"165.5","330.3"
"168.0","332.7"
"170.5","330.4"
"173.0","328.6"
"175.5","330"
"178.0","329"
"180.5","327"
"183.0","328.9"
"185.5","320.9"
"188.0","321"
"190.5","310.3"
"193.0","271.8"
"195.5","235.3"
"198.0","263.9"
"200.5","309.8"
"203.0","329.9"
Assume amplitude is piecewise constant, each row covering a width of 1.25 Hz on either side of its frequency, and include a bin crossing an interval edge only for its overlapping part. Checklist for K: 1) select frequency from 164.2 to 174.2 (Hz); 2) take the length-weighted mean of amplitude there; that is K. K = 330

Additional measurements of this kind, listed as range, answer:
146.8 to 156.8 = 326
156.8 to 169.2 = 330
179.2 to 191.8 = 321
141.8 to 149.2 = 326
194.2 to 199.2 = 250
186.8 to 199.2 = 280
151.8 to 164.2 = 328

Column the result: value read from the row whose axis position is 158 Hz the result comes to 329.1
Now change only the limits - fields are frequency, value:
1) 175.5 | 330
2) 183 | 328.9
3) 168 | 332.7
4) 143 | 327.7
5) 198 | 263.9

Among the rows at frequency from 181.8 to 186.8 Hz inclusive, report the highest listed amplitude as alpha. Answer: 328.9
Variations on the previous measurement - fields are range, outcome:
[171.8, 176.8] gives 330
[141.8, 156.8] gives 327.7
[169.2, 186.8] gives 330.4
